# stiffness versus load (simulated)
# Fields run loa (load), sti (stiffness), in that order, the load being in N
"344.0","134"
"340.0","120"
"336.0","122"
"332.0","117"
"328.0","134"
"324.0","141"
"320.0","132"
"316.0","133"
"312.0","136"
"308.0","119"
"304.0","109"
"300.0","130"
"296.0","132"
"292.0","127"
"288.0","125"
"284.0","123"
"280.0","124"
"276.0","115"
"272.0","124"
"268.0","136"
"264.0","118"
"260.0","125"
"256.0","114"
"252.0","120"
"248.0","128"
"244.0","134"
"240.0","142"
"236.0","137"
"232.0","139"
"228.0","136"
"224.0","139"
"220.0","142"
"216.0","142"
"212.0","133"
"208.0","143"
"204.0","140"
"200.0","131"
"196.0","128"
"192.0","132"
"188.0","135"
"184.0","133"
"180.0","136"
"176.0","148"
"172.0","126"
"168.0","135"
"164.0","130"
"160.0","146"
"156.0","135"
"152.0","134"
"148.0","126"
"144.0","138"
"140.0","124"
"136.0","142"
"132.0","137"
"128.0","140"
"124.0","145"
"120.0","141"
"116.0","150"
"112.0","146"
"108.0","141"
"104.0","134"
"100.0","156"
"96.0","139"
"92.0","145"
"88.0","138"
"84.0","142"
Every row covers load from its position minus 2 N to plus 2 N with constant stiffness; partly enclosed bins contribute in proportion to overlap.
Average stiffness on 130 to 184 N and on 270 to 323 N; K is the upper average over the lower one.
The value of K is 0.93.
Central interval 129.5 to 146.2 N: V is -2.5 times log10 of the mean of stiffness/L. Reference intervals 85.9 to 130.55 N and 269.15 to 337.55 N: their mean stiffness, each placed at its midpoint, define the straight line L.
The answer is 0.04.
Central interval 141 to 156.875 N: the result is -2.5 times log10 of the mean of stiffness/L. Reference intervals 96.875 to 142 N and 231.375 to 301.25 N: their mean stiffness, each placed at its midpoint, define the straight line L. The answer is 0.048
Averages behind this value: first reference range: 141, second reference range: 127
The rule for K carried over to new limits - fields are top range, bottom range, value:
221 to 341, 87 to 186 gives 0.92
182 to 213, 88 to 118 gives 0.93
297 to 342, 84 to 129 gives 0.89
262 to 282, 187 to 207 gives 0.92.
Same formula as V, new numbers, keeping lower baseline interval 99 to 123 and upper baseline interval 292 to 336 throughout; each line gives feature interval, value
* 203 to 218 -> -0.025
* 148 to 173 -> 0.049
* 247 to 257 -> 0.106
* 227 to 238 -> -0.024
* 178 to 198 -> 0.042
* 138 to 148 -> 0.093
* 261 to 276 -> 0.060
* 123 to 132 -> 0.014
